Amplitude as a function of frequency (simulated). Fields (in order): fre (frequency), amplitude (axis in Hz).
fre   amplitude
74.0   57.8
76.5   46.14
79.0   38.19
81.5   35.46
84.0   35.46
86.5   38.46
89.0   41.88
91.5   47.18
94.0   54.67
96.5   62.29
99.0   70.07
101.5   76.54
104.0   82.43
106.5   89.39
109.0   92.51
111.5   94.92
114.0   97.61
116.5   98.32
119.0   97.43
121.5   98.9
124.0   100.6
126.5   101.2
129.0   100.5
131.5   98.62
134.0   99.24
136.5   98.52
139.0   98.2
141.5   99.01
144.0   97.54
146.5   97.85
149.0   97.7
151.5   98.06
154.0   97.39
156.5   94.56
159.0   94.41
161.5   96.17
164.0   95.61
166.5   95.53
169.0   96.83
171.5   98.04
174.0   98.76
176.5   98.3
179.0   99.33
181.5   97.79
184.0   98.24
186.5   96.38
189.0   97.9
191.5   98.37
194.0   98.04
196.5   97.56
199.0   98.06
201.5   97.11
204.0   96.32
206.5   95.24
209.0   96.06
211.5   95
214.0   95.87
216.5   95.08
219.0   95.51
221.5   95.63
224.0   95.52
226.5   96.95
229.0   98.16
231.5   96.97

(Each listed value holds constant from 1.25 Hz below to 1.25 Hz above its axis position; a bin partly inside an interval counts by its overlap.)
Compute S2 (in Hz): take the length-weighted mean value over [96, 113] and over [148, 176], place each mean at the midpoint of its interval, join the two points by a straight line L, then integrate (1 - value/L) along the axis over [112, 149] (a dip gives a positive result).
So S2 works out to -4.2 Hz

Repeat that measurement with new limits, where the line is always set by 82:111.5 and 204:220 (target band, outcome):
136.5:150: -3.8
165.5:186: -3.0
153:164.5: -2.1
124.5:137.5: -4.8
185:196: -1.0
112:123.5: -4.8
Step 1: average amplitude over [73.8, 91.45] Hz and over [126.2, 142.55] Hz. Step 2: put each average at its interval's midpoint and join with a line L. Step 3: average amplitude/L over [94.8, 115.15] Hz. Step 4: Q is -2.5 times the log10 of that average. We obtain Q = -0.23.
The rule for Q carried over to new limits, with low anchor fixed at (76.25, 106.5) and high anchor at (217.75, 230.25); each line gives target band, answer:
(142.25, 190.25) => -0.24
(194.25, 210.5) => -0.09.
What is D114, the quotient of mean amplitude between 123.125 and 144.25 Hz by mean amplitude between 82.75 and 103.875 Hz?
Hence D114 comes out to 1.81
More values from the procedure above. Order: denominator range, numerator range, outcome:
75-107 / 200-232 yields 1.76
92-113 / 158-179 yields 1.26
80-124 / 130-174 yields 1.35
